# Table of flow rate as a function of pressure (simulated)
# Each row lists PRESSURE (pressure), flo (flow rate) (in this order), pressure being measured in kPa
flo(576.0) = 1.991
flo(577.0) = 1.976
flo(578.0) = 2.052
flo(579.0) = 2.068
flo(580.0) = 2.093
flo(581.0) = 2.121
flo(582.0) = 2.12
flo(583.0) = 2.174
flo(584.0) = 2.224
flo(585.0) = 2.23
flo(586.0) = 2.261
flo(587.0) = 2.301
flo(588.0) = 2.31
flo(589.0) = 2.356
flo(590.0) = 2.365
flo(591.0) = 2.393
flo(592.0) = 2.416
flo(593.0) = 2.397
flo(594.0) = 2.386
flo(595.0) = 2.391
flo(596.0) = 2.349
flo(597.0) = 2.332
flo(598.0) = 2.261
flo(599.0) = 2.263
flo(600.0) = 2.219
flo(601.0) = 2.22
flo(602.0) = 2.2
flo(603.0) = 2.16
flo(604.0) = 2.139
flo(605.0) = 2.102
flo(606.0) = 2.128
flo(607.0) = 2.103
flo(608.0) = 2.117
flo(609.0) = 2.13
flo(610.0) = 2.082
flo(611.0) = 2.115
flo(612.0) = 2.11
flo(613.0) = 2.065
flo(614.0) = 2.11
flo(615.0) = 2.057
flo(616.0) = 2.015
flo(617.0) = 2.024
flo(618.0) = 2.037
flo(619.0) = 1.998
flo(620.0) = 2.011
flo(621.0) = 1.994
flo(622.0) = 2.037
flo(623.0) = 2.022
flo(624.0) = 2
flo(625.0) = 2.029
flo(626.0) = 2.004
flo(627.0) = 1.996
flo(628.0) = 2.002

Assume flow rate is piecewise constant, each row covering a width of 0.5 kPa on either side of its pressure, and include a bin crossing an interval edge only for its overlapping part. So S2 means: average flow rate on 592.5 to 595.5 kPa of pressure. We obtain 2.39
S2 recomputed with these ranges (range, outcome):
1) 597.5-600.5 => 2.25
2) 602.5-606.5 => 2.13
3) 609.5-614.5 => 2.1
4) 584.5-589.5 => 2.29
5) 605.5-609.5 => 2.12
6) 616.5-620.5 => 2.02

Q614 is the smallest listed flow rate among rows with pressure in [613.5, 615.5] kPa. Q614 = 2.057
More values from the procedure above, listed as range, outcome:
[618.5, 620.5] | 1.998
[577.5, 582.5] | 2.052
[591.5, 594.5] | 2.386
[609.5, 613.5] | 2.065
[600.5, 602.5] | 2.2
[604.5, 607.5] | 2.102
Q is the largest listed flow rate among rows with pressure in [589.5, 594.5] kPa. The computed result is 2.416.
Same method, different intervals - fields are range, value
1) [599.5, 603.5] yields 2.22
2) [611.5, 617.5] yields 2.11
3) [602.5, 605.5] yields 2.16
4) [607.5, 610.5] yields 2.13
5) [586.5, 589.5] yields 2.356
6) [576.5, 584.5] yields 2.224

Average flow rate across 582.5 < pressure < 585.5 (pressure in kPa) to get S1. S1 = 2.21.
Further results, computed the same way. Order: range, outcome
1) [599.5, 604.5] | 2.19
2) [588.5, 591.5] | 2.37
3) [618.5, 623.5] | 2.01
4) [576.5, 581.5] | 2.06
